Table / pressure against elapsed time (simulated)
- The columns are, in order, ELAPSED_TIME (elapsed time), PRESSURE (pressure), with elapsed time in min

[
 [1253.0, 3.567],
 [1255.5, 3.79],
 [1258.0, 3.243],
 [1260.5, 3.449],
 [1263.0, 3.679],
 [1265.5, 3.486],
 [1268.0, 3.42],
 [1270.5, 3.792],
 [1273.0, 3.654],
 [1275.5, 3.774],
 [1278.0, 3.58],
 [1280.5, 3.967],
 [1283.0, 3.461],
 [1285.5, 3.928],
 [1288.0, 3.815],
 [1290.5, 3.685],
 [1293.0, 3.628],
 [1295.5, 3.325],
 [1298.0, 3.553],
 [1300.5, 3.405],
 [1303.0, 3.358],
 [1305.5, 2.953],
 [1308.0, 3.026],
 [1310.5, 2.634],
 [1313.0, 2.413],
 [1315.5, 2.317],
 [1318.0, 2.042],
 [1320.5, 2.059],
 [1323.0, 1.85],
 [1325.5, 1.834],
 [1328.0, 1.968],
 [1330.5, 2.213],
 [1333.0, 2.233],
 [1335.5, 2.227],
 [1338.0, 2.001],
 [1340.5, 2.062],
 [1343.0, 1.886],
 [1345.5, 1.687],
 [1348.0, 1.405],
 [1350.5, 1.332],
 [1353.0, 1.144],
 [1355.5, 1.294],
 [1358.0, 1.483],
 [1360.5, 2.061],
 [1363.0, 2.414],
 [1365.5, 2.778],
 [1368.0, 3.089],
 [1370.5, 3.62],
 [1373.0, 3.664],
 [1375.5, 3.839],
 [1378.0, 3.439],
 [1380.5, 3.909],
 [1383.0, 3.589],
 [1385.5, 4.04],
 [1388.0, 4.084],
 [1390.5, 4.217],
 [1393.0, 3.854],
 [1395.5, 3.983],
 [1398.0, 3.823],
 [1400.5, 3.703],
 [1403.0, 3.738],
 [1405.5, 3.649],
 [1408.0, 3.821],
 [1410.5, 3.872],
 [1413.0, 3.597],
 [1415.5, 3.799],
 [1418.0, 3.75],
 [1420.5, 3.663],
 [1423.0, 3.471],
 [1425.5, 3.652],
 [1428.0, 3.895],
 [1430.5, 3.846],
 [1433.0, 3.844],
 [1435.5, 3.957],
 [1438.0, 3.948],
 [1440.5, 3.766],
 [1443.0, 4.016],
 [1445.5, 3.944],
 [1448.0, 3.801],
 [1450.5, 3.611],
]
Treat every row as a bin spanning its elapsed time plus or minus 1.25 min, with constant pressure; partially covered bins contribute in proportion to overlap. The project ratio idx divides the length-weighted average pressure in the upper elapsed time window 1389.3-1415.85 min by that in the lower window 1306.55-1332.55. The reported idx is 1.7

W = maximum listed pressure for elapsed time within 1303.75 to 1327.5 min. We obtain 3.026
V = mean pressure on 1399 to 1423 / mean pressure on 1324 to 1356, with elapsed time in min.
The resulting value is 2.1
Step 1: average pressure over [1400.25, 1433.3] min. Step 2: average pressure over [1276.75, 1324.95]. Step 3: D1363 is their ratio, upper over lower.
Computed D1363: 1.2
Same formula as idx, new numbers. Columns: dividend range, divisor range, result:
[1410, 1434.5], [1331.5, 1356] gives 2.14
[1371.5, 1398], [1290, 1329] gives 1.41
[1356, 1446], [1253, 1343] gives 1.19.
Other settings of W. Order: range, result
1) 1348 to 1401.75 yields 4.217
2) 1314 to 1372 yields 3.62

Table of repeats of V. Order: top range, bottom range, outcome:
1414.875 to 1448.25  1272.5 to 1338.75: 1.30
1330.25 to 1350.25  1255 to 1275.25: 0.54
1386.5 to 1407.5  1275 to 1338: 1.34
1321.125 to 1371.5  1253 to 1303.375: 0.56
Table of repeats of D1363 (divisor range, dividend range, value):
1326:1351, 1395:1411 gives 1.98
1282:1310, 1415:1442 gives 1.10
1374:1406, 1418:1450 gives 0.99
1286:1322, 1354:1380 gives 0.92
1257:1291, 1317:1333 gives 0.55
